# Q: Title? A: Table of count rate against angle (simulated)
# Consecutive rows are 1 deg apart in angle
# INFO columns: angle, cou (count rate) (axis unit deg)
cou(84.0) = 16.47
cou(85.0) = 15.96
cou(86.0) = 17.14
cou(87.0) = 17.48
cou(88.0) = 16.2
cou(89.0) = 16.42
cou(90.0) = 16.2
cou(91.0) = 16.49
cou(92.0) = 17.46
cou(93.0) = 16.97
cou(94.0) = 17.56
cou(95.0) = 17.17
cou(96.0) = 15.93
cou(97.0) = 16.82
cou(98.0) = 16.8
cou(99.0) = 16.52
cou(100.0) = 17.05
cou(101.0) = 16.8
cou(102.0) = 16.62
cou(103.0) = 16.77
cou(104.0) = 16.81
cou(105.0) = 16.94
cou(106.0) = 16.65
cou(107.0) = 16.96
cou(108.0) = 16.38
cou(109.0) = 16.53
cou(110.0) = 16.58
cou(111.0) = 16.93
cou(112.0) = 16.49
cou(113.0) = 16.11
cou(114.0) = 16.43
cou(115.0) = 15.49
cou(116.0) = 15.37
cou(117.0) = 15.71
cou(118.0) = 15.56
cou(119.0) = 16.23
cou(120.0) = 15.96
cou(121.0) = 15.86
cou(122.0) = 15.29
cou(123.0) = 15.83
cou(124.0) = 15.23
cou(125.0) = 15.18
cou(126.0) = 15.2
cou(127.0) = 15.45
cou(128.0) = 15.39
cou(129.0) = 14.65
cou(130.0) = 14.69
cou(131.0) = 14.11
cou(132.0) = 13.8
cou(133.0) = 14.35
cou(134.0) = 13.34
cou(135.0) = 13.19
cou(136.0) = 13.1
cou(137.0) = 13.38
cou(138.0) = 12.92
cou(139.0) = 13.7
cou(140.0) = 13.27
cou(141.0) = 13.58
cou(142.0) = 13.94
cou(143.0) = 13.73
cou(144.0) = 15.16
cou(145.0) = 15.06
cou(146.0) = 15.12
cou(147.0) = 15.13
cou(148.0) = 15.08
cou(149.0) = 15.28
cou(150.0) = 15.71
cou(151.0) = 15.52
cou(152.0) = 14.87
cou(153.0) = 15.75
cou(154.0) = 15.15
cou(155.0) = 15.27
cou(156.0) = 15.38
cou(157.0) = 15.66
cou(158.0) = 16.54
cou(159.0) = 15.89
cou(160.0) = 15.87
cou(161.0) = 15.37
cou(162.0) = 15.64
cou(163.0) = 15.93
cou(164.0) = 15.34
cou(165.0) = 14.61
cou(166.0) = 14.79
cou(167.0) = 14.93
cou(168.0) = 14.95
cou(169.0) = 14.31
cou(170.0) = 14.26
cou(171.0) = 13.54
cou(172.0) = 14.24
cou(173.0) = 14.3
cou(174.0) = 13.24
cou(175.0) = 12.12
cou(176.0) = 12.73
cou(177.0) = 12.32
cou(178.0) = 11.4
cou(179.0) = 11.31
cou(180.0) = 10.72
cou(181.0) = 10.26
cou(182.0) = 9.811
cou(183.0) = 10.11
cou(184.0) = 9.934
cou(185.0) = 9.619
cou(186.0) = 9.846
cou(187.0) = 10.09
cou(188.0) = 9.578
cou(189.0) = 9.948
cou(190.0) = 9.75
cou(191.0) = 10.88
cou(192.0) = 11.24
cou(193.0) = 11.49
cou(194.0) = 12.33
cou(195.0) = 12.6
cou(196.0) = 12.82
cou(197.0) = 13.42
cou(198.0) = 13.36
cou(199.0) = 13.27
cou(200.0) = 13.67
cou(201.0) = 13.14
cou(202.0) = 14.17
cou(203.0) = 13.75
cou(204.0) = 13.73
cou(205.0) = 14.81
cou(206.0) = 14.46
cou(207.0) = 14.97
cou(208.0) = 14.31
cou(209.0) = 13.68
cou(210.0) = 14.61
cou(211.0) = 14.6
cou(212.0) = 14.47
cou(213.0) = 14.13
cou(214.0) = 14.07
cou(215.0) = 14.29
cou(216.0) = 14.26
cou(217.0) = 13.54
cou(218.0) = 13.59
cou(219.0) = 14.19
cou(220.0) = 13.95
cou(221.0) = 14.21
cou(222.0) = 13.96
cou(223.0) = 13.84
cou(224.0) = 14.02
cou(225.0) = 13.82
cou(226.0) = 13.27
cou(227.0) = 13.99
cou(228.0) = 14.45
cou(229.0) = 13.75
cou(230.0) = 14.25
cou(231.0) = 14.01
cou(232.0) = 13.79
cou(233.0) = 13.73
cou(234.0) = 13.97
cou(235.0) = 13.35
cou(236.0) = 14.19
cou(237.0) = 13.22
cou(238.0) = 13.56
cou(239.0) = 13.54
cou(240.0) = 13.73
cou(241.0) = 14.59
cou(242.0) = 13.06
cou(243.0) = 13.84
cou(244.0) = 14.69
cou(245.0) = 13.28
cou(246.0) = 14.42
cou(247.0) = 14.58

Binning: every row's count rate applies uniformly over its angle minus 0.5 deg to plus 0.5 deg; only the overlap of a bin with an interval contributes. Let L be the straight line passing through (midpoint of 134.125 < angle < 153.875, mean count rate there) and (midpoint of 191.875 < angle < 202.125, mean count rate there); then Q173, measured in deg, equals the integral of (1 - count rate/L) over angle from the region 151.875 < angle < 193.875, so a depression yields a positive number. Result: 1.7 deg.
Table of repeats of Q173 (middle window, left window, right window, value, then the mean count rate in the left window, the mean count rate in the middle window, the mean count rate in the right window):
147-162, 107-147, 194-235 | -0.9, 15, 15.5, 13.9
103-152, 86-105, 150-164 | 3.0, 16.8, 15.2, 15.6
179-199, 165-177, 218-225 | 4.2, 13.9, 11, 14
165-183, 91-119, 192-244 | 2.4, 16.6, 12.9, 13.8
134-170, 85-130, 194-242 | 1.2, 16.3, 14.8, 13.9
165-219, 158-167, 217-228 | 6.8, 15.5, 12.8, 13.9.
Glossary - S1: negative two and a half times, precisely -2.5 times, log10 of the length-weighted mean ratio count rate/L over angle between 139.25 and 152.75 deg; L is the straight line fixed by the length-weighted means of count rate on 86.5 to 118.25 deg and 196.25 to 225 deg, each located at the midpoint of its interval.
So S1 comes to 0.06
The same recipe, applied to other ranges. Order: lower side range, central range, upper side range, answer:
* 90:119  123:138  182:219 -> 0.08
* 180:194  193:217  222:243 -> -0.18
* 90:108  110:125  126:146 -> -0.03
